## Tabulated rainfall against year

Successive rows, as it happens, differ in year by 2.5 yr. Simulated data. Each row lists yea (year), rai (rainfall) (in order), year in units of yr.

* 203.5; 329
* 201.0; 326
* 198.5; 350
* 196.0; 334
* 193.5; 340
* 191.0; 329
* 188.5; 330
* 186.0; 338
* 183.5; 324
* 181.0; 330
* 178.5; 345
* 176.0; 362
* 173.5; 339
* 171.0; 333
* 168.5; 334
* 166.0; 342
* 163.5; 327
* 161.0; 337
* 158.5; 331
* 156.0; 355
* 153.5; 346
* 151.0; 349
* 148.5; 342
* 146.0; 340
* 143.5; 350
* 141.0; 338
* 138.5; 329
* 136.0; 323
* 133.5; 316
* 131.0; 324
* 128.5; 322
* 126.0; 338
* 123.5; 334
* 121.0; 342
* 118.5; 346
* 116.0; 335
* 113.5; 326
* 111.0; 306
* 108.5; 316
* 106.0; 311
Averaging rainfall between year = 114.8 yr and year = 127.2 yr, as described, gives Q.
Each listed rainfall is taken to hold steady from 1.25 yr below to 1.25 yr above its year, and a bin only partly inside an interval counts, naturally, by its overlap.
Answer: 339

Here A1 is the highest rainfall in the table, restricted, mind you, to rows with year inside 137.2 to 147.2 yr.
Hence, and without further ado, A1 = 350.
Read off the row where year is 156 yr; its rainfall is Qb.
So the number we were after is 355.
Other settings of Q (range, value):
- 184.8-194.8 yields 334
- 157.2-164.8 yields 332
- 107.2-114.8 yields 316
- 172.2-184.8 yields 340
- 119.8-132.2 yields 332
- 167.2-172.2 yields 334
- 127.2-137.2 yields 321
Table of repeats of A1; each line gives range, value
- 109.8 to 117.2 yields 335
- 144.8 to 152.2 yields 349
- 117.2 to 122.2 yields 346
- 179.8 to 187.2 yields 338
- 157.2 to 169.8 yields 342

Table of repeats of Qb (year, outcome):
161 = 337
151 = 349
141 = 338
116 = 335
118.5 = 346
